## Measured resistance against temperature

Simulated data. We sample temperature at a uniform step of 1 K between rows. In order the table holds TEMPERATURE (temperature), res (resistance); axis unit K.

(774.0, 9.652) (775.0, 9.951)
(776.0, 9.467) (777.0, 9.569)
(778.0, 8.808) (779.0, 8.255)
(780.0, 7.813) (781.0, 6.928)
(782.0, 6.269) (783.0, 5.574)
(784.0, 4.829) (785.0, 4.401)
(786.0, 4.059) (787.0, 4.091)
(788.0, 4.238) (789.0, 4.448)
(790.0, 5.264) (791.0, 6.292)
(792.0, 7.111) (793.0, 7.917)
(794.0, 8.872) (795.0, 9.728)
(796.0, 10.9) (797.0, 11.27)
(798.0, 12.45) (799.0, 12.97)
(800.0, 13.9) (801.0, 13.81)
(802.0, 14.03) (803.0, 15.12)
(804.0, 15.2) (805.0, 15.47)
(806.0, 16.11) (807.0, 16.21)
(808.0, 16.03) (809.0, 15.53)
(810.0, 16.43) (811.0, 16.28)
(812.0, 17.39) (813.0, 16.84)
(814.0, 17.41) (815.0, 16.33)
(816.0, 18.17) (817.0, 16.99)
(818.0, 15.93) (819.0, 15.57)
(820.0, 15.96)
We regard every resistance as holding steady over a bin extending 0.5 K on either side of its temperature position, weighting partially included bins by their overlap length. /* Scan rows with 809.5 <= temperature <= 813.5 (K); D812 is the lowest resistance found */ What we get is 16.28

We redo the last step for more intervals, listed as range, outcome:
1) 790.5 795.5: 6.292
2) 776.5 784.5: 4.829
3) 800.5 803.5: 13.81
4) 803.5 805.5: 15.2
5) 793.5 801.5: 8.872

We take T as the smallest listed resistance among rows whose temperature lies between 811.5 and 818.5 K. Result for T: 15.93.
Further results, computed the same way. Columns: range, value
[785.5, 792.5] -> 4.059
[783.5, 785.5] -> 4.401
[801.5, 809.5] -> 14.03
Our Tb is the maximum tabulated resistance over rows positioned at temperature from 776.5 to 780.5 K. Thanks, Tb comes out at 9.569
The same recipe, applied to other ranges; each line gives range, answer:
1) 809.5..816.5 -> 18.17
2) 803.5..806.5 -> 16.11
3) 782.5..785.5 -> 5.574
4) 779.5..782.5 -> 7.813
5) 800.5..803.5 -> 15.12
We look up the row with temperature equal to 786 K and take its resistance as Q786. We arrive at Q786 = 4.059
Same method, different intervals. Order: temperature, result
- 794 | 8.872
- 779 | 8.255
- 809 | 15.53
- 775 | 9.951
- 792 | 7.111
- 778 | 8.808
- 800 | 13.9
